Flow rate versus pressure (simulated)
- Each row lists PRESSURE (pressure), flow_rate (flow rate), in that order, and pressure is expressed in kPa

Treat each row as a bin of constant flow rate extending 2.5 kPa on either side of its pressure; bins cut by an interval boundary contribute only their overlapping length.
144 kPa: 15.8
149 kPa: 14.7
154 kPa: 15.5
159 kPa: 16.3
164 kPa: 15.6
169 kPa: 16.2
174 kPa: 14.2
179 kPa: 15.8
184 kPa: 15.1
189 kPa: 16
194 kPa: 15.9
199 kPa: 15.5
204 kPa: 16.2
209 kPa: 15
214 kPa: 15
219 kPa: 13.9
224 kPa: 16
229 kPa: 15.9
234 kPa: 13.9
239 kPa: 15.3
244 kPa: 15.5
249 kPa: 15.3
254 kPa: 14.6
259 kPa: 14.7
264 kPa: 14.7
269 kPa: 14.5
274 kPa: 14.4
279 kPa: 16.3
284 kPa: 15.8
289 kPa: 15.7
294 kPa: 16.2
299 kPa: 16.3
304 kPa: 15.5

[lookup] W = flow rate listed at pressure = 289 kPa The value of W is 15.7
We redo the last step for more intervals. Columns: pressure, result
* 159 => 16.3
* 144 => 15.8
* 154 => 15.5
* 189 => 16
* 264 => 14.7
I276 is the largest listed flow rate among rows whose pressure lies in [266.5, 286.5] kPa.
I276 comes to 16.3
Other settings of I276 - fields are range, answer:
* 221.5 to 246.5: 16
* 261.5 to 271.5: 14.7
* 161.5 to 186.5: 16.2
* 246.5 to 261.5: 15.3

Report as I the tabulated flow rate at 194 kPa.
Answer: 15.9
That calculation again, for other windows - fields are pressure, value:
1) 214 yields 15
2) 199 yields 15.5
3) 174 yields 14.2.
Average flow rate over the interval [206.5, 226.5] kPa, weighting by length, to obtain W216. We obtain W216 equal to 15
